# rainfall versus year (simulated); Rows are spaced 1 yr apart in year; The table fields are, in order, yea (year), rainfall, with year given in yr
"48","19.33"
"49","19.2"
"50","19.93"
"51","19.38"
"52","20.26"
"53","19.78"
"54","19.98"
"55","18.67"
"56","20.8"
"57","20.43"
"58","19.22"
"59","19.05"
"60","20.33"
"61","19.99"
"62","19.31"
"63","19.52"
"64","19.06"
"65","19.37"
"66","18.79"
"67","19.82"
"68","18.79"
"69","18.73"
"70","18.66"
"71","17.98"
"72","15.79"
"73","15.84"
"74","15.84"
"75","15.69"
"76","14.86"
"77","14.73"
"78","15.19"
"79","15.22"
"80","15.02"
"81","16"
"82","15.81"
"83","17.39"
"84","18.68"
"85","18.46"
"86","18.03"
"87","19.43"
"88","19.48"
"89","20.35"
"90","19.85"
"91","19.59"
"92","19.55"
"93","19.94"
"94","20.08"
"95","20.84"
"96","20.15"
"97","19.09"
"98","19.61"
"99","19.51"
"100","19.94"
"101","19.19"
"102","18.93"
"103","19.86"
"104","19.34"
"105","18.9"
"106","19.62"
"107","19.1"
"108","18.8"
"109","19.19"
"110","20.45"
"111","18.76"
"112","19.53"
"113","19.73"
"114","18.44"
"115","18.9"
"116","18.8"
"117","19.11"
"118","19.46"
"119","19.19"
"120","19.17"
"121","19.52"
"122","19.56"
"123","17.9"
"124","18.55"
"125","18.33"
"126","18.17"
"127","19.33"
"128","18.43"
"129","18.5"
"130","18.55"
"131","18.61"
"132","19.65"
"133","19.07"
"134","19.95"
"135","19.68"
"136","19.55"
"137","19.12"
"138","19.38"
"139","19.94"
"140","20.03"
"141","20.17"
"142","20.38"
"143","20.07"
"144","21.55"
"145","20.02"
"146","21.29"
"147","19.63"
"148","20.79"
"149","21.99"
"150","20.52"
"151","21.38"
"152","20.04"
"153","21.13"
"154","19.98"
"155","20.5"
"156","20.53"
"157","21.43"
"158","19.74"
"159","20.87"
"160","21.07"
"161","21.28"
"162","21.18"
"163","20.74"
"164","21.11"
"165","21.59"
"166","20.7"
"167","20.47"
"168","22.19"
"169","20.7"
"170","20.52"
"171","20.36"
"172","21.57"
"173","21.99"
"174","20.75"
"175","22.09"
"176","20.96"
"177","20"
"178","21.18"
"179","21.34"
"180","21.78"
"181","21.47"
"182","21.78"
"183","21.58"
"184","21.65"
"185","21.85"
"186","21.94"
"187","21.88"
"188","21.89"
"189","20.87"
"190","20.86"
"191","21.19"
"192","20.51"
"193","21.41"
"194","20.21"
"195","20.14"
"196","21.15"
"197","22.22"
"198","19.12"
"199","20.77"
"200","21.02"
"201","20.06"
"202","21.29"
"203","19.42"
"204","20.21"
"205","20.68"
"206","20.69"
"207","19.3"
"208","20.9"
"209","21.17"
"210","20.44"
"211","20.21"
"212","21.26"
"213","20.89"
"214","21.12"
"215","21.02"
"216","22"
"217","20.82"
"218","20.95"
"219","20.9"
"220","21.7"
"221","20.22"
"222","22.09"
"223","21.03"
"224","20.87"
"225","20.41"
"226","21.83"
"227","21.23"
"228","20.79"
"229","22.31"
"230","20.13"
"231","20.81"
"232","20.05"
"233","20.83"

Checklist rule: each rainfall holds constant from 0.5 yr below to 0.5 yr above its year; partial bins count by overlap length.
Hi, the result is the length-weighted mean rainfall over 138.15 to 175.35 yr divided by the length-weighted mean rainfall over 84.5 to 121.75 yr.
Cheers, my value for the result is 1.07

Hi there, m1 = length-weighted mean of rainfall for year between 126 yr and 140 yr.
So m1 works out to 19.2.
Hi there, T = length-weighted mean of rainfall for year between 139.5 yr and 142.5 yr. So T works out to 20.2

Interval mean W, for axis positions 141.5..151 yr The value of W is 20.7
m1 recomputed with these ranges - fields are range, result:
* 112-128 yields 18.9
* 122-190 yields 20.5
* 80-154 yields 19.4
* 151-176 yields 20.9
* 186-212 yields 20.7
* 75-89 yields 16.9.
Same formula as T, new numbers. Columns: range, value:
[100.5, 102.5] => 19.1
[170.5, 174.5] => 21.2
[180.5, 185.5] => 21.7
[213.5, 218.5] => 21.2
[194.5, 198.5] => 20.7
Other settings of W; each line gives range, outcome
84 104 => 19.5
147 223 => 21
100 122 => 19.3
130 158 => 20.2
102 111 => 19.3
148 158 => 20.8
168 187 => 21.3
